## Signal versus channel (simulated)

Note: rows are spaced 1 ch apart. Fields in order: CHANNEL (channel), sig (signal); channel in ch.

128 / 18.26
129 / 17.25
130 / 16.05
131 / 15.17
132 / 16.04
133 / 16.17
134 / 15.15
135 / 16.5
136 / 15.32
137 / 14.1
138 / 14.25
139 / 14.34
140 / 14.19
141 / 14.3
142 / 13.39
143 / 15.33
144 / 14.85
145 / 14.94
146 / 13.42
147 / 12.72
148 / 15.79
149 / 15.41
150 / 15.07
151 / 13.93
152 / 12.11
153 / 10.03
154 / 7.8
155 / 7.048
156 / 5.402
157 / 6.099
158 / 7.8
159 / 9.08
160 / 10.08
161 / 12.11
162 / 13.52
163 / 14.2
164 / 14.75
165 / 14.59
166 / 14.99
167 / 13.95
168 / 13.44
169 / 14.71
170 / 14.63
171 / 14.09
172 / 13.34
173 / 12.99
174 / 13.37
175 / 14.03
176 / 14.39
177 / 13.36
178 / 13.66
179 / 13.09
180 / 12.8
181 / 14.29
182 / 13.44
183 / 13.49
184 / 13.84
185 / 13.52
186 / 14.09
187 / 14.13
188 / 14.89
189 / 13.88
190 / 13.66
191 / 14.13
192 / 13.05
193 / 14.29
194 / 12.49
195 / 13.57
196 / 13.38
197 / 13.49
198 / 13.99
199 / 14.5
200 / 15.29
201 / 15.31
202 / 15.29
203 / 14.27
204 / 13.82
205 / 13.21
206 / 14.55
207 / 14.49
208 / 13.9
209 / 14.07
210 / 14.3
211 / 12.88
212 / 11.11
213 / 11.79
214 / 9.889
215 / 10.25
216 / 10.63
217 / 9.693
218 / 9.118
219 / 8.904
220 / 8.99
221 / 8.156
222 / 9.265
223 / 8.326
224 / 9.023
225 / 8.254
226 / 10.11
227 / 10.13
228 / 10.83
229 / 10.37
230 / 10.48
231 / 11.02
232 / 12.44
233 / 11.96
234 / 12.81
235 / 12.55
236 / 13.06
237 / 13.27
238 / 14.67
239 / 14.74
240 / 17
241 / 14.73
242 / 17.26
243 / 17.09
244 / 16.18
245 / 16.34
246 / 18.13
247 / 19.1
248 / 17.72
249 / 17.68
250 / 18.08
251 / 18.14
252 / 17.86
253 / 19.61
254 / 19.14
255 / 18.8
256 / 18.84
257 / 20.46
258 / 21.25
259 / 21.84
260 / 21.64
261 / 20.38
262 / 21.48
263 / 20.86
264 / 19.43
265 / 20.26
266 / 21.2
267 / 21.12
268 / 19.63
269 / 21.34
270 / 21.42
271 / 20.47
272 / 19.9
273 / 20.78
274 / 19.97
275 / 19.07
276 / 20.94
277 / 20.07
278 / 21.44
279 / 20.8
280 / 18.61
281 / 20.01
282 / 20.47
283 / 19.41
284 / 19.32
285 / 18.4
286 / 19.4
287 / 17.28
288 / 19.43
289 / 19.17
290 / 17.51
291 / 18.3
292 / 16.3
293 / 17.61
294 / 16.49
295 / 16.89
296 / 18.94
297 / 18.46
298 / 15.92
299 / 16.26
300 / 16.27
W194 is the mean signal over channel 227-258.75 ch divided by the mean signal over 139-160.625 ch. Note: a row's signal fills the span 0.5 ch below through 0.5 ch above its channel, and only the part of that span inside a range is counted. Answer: 1.33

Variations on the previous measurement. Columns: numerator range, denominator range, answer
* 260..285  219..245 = 1.68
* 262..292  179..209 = 1.42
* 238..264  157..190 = 1.39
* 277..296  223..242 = 1.55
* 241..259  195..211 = 1.29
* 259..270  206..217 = 1.69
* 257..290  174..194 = 1.47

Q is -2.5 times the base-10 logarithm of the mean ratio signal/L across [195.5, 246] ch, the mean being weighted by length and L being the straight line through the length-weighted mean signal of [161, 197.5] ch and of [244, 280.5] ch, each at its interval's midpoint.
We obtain 0.308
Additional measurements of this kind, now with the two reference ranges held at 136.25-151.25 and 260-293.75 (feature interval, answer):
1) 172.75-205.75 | 0.17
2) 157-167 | 0.24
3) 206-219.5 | 0.41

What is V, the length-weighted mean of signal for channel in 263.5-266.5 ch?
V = 20.3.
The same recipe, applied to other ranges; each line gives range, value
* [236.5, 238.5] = 14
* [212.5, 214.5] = 10.8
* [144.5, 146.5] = 14.2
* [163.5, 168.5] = 14.3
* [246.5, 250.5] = 18.1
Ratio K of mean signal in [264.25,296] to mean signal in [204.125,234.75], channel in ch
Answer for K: 1.8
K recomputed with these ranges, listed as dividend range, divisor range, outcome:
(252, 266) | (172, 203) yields 1.46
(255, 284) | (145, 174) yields 1.66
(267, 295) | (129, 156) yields 1.40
